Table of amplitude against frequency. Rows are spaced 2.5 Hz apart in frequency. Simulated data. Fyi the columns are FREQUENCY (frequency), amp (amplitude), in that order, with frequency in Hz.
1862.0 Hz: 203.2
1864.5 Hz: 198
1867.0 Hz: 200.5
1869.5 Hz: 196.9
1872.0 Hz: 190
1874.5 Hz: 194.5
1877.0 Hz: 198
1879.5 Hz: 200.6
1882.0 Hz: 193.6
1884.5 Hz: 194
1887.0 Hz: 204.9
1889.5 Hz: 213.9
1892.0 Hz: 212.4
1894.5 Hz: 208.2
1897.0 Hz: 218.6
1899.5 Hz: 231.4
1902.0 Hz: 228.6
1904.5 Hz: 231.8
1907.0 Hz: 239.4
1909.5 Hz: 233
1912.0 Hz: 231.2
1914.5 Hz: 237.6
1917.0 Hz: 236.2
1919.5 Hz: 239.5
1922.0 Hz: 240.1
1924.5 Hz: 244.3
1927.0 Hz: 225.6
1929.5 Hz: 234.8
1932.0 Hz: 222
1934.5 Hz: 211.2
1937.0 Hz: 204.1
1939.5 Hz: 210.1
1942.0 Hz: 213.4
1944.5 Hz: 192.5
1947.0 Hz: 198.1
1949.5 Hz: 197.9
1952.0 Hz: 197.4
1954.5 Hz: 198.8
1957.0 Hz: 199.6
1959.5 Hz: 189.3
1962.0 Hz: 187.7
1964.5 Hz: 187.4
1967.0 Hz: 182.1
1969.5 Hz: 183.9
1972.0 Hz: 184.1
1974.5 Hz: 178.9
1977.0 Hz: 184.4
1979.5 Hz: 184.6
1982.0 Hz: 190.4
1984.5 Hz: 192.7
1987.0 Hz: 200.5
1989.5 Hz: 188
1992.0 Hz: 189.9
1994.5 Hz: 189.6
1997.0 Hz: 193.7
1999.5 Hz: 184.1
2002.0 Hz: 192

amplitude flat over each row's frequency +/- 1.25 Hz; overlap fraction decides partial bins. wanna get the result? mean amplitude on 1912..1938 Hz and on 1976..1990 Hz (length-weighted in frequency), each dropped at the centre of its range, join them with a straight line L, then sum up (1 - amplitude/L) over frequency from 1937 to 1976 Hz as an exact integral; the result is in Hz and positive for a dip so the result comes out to 2.76 Hz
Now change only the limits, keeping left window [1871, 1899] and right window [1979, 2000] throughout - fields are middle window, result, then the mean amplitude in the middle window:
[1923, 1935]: -1.9 Hz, 229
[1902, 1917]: -2.5 Hz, 234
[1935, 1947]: -0.5 Hz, 205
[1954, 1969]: 0.3 Hz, 190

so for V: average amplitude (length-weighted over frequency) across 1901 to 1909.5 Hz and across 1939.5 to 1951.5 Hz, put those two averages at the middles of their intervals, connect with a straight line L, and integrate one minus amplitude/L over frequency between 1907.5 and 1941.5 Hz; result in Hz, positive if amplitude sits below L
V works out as -1.6 Hz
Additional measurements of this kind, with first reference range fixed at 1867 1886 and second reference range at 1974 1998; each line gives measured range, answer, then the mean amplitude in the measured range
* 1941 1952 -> -0.5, 200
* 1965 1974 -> 0.3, 183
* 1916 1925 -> -2.2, 240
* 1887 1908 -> -2.9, 222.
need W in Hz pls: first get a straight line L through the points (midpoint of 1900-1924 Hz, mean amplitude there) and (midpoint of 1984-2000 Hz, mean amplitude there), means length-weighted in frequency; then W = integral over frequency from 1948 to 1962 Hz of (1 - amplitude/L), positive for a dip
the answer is 1.1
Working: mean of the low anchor 235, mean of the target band 196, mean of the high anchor 191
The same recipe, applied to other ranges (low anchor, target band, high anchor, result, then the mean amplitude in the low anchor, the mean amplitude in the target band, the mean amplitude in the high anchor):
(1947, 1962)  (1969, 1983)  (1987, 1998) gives 0.66 Hz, 196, 184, 191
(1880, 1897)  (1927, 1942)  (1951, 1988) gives -1.58 Hz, 205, 217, 189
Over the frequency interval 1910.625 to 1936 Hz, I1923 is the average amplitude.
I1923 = 232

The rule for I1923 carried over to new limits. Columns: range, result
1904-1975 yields 212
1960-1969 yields 186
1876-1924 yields 221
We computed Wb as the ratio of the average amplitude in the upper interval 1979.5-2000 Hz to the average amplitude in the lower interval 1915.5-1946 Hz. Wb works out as 0.86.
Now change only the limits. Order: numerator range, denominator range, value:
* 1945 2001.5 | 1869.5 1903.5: 0.92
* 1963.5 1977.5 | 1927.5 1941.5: 0.85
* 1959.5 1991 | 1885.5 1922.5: 0.83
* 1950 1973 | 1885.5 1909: 0.86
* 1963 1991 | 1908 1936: 0.81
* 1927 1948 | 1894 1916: 0.92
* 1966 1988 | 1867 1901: 0.91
